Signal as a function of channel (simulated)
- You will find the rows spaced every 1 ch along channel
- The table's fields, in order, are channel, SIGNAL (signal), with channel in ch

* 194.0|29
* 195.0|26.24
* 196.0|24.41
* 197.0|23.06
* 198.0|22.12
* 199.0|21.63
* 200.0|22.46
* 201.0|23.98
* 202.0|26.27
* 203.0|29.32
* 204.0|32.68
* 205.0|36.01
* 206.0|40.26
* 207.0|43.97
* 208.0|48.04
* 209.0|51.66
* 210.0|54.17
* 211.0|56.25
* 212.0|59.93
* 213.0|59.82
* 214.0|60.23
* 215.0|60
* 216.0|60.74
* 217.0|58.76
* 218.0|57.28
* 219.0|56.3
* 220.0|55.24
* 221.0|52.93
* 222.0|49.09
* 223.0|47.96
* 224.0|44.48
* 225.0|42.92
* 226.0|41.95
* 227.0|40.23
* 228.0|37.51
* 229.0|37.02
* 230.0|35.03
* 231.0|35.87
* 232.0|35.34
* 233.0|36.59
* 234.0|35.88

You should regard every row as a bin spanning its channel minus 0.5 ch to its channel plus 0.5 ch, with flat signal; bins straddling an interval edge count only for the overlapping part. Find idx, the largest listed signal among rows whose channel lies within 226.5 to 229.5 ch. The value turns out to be 40.23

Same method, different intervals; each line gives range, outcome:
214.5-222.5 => 60.74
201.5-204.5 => 32.68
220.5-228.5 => 52.93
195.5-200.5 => 24.41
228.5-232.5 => 37.02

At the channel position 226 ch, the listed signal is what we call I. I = 41.95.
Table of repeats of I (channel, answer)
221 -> 52.93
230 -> 35.03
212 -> 59.93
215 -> 60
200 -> 22.46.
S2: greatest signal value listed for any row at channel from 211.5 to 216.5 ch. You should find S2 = 60.74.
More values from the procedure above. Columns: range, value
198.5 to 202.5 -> 26.27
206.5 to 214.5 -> 60.23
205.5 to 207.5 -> 43.97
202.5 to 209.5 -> 51.66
